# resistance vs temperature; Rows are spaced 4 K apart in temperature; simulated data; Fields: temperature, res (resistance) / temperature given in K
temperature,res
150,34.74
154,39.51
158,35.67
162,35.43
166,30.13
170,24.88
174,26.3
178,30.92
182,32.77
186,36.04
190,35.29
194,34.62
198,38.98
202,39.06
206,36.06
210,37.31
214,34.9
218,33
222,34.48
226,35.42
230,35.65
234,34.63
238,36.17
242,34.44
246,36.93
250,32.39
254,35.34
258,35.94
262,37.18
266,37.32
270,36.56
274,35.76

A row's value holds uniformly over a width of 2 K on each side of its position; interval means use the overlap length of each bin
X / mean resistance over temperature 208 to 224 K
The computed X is 34.9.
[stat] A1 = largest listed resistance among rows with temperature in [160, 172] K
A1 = 35.43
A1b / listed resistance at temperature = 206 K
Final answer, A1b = 36.06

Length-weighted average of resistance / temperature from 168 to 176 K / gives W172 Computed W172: 25.6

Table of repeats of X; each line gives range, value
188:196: 35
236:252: 35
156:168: 33.7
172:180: 28.6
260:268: 37.2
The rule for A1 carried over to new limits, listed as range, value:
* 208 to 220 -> 37.31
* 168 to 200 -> 38.98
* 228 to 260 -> 36.93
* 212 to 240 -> 36.17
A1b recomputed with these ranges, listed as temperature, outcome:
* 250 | 32.39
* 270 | 36.56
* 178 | 30.92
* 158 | 35.67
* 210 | 37.31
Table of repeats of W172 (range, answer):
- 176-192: 33.8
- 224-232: 35.5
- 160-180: 29.5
